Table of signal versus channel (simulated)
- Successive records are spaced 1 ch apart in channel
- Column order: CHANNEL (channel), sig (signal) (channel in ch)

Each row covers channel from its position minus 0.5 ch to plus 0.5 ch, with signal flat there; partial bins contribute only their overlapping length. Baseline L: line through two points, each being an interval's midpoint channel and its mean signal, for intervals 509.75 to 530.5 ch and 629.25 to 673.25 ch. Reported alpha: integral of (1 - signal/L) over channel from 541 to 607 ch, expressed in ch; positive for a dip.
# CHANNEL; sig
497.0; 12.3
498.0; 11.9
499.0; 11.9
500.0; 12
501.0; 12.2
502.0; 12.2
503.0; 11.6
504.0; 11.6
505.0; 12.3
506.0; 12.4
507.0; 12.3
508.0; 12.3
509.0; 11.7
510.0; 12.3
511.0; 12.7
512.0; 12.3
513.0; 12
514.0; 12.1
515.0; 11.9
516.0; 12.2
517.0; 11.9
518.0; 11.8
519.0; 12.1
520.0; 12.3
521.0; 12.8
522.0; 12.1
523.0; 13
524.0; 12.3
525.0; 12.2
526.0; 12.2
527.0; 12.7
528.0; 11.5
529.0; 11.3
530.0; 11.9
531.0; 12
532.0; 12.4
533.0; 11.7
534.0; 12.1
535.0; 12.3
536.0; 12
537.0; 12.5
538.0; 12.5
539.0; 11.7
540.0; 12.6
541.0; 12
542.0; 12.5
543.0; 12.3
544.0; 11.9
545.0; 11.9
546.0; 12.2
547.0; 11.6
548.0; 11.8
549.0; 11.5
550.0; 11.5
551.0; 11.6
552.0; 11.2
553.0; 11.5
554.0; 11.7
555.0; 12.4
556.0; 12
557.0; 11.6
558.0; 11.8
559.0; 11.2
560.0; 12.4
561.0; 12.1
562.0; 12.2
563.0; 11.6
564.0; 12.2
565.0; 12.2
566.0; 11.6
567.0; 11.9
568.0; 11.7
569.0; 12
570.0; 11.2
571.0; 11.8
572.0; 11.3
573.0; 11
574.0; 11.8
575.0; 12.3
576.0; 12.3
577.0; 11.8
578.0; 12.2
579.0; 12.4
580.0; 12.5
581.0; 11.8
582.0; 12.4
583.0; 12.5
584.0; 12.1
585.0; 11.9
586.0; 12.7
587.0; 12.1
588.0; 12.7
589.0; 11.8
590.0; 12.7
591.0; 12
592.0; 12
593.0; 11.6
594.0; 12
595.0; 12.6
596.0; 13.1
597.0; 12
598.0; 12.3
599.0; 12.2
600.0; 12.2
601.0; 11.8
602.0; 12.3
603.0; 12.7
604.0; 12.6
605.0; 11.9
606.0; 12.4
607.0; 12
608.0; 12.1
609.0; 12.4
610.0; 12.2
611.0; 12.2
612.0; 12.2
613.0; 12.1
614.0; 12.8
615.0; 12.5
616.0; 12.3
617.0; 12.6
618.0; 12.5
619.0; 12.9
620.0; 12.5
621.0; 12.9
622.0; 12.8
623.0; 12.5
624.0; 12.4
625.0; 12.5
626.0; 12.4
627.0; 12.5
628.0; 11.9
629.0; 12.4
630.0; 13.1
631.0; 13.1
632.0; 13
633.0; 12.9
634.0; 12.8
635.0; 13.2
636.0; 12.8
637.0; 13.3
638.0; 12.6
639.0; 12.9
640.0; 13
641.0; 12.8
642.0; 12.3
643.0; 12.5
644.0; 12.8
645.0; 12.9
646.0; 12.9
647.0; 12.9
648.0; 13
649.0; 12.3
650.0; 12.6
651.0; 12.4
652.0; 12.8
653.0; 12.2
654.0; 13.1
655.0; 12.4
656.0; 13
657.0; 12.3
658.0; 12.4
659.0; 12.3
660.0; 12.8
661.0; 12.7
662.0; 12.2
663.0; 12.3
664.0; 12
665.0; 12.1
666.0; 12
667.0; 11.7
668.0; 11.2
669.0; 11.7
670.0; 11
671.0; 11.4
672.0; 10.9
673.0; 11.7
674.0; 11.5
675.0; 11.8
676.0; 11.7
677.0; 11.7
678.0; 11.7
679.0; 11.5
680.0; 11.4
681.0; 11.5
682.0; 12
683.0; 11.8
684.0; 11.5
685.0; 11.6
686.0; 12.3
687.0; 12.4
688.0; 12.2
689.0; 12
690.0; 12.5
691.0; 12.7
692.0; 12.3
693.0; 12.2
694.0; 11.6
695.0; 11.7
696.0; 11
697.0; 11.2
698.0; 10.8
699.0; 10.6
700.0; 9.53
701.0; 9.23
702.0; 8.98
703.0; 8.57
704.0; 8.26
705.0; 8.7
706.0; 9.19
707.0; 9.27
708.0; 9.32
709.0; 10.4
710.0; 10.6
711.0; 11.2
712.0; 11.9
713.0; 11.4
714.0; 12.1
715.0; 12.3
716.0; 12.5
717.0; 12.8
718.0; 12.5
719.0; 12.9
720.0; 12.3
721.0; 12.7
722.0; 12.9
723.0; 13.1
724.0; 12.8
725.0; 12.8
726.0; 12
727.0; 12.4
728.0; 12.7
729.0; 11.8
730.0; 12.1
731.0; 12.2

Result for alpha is 1.48 ch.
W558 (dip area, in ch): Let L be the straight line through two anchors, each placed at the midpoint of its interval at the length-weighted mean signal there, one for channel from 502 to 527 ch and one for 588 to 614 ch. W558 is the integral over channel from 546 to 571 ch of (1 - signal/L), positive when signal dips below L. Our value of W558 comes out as 0.9 ch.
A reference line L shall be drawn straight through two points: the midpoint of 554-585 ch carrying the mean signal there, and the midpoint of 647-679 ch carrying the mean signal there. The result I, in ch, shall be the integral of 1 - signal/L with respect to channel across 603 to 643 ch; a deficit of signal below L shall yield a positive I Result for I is -1.81 ch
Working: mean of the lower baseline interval 11.9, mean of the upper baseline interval 12.1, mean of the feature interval 12.6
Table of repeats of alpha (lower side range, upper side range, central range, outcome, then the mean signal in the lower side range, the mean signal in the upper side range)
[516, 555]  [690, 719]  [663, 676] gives -0.6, 12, 10.9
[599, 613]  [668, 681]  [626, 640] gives -1.0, 12.2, 11.5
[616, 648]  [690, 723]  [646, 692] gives -0.6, 12.7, 11.1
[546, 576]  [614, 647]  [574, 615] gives -0.1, 11.8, 12.7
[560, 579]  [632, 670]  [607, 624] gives -0.3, 11.9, 12.5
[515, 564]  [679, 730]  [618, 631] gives -1.0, 12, 11.5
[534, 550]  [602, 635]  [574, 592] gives 0.1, 12.1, 12.5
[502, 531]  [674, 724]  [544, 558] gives 0.3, 12.1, 11.4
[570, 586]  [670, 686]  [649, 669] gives -1.1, 12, 11.6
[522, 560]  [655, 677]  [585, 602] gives -0.4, 12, 11.9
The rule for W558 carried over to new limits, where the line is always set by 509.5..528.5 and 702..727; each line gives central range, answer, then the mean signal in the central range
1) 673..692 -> -0.7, 11.9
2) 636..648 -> -1.2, 12.8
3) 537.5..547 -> 0.0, 12.1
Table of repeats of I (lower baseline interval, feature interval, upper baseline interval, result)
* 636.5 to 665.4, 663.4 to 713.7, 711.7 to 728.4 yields 5.6 ch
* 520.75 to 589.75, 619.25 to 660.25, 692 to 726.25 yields -4.1 ch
